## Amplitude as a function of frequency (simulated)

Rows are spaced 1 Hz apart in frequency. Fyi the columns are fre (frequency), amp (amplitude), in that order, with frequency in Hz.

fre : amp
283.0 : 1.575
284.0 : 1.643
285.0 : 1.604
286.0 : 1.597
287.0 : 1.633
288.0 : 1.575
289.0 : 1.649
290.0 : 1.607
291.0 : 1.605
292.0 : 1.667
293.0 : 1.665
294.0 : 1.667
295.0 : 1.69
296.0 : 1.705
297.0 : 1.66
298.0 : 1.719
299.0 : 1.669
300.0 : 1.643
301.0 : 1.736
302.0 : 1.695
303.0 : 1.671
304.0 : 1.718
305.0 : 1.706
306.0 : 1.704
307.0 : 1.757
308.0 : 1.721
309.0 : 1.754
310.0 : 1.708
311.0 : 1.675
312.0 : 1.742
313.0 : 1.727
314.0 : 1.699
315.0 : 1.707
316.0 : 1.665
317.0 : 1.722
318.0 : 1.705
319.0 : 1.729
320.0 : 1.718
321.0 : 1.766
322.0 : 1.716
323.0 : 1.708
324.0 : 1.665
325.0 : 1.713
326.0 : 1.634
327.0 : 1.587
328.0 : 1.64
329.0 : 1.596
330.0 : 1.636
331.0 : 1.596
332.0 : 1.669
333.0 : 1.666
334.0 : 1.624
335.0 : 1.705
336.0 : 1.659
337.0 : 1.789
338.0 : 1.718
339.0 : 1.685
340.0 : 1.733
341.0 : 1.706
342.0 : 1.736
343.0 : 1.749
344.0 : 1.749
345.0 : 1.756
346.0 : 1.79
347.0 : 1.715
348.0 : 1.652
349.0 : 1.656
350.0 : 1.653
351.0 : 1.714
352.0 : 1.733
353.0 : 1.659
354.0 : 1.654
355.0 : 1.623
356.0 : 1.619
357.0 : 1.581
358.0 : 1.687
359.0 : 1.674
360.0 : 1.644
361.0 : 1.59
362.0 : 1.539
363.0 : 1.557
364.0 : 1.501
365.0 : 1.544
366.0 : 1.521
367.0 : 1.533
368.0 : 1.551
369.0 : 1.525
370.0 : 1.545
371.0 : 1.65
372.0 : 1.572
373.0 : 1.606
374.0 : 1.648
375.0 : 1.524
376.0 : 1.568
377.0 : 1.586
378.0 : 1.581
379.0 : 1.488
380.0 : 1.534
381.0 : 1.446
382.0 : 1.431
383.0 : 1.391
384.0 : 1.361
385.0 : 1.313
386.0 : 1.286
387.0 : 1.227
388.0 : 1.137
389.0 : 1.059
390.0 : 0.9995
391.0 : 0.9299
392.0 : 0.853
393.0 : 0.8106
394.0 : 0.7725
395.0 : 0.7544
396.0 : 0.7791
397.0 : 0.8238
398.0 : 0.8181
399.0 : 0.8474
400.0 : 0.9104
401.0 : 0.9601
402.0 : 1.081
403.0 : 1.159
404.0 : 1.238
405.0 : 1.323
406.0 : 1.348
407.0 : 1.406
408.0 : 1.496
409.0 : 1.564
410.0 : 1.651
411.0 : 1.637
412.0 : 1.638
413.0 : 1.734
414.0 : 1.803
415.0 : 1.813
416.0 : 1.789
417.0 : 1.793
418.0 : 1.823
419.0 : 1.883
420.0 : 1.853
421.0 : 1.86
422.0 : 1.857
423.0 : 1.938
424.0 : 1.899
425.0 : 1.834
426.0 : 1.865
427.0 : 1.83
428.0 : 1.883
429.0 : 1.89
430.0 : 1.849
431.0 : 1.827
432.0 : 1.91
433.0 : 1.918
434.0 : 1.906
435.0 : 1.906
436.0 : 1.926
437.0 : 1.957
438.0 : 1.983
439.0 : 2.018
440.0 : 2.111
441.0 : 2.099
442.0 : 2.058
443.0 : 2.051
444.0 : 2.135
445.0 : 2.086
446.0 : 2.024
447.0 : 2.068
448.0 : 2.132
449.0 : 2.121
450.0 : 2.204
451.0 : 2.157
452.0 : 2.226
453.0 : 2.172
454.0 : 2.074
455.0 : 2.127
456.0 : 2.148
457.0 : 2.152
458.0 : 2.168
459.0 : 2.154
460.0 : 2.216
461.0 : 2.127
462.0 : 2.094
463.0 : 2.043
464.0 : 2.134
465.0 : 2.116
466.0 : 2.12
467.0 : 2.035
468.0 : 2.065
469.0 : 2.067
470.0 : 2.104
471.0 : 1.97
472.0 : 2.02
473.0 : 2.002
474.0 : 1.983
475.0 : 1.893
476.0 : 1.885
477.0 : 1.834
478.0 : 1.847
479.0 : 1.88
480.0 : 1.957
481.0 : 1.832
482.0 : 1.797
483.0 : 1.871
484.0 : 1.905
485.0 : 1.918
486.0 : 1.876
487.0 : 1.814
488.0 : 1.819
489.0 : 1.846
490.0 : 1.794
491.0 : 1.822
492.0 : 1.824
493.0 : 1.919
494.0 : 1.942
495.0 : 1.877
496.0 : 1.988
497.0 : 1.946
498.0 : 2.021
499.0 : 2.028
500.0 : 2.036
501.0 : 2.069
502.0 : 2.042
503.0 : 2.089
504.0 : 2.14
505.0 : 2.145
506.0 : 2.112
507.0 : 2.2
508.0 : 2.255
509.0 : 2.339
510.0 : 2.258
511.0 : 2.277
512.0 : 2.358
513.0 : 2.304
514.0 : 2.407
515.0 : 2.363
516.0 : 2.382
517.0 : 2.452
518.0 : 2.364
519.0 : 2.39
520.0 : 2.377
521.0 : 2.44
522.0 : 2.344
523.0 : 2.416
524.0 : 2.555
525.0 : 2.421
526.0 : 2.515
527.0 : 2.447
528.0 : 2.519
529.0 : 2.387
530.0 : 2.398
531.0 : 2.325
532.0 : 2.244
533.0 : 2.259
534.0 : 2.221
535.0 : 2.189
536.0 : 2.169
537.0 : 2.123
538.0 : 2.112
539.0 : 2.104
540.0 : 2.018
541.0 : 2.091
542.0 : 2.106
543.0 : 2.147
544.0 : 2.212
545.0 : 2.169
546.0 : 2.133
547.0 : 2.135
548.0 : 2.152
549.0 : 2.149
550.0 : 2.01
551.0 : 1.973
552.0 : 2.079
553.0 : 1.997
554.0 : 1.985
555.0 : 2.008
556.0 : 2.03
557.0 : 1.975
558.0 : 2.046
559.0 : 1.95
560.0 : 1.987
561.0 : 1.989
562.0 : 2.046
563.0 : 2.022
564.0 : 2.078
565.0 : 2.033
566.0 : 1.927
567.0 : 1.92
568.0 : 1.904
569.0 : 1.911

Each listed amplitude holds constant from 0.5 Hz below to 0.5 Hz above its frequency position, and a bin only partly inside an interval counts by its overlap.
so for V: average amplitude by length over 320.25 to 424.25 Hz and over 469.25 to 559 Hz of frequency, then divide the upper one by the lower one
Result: 1.4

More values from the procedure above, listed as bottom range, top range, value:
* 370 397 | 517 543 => 1.80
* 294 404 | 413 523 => 1.33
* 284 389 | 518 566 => 1.34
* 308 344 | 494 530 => 1.34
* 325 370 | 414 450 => 1.18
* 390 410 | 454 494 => 1.87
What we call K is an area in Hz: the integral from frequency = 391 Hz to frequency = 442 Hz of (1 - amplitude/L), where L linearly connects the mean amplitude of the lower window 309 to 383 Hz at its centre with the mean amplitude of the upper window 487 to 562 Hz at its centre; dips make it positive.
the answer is 7.8 Hz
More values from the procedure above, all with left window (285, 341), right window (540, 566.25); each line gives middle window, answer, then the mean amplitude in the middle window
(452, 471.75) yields -2.0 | 2.11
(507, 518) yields -1.9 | 2.33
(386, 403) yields 8.2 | 0.94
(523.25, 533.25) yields -2.0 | 2.41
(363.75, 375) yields 1.3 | 1.56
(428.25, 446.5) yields -1.0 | 1.98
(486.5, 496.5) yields 0.5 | 1.86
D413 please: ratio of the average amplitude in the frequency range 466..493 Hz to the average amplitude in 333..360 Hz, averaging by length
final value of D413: 1.13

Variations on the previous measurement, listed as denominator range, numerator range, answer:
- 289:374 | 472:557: 1.27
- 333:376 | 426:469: 1.25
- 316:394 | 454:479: 1.31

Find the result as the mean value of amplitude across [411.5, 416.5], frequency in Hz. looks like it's 1.76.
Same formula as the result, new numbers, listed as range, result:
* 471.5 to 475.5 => 1.97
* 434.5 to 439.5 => 1.96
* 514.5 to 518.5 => 2.39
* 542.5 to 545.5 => 2.18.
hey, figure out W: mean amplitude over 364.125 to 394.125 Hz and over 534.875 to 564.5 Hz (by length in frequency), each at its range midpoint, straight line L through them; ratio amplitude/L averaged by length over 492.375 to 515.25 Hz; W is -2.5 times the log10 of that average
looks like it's -0.13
